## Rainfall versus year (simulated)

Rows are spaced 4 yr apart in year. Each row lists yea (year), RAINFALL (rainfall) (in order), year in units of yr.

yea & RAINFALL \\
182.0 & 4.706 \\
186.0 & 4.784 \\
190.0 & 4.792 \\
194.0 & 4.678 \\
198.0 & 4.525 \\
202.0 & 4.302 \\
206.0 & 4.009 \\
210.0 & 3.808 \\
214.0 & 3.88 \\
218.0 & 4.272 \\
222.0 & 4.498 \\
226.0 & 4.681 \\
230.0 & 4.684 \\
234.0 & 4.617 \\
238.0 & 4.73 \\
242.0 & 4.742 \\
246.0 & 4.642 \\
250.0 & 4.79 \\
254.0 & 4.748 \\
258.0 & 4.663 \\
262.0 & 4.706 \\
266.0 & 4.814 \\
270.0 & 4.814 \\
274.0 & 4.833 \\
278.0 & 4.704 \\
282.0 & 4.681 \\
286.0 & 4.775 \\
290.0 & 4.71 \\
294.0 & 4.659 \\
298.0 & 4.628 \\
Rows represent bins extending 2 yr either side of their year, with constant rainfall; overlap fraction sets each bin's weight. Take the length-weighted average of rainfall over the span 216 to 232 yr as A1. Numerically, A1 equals 4.53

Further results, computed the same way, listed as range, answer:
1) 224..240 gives 4.68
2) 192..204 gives 4.5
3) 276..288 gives 4.72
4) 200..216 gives 4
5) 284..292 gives 4.74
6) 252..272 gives 4.75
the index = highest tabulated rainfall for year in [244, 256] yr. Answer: 4.79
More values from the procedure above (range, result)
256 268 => 4.814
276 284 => 4.704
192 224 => 4.678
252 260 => 4.748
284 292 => 4.775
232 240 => 4.73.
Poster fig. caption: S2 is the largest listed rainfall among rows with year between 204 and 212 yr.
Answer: 4.009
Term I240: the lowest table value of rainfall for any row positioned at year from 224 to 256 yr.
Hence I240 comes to 4.617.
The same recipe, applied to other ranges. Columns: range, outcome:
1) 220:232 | 4.498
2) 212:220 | 3.88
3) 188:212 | 3.808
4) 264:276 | 4.814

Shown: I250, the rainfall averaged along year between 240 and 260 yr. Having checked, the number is 4.72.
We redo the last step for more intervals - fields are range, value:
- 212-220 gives 4.08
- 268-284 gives 4.76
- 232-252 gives 4.7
